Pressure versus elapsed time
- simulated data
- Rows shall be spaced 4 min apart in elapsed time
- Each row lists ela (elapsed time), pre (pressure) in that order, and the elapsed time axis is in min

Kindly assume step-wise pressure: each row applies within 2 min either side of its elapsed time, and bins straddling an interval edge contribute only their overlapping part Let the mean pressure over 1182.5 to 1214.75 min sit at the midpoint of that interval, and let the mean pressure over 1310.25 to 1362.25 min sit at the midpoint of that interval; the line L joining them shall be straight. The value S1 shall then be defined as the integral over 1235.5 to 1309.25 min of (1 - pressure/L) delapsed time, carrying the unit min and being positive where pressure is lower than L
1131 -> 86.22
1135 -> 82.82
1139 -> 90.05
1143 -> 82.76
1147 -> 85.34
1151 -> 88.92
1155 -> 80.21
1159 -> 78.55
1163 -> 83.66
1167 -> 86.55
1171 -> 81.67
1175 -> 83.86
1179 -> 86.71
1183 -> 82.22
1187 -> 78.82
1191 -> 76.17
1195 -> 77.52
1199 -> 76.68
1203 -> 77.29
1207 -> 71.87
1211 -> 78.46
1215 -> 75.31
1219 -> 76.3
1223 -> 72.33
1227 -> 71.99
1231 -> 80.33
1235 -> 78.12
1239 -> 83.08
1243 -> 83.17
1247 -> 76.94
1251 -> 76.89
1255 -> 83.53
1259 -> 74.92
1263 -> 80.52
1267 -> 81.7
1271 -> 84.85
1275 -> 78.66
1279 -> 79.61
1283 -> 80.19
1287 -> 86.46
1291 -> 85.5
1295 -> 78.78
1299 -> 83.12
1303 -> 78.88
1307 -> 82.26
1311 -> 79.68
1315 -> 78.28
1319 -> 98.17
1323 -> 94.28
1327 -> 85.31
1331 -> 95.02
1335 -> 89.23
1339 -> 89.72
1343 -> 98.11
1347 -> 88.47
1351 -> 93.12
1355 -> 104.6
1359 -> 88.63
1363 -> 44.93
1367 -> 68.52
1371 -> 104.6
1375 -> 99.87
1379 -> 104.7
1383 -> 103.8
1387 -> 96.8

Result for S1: 2.66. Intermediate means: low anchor 77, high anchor 90.1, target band 81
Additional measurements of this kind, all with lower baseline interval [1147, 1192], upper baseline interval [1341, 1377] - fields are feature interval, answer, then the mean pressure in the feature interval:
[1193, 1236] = 4.1 min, 76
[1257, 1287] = 1.8 min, 80.5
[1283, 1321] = 1.3 min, 83.3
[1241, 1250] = 0.5 min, 79.7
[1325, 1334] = -0.3 min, 90.1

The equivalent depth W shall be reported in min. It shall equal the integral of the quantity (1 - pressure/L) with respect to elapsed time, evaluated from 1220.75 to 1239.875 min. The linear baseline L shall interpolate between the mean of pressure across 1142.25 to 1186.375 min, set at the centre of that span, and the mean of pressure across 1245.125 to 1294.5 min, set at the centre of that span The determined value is 1.2 min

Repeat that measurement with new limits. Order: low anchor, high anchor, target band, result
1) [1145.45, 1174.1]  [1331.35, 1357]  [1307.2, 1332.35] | 1.29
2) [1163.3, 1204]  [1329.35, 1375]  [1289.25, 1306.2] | 0.85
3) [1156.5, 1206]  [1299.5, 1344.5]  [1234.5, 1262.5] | 1.47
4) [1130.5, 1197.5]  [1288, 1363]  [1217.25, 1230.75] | 1.62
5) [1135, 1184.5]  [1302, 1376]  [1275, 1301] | 1.35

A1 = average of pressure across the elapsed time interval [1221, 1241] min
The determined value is 77.2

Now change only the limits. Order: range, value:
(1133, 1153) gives 86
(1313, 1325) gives 90.2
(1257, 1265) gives 77.7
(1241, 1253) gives 79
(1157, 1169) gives 82.9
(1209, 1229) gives 74.9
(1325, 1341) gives 89.8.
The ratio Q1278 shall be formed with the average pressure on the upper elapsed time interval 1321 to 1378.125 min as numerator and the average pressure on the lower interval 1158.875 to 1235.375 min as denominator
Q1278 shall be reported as 1.13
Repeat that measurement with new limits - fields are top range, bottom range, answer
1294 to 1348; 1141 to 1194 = 1.06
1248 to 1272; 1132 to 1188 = 0.95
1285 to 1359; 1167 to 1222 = 1.12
